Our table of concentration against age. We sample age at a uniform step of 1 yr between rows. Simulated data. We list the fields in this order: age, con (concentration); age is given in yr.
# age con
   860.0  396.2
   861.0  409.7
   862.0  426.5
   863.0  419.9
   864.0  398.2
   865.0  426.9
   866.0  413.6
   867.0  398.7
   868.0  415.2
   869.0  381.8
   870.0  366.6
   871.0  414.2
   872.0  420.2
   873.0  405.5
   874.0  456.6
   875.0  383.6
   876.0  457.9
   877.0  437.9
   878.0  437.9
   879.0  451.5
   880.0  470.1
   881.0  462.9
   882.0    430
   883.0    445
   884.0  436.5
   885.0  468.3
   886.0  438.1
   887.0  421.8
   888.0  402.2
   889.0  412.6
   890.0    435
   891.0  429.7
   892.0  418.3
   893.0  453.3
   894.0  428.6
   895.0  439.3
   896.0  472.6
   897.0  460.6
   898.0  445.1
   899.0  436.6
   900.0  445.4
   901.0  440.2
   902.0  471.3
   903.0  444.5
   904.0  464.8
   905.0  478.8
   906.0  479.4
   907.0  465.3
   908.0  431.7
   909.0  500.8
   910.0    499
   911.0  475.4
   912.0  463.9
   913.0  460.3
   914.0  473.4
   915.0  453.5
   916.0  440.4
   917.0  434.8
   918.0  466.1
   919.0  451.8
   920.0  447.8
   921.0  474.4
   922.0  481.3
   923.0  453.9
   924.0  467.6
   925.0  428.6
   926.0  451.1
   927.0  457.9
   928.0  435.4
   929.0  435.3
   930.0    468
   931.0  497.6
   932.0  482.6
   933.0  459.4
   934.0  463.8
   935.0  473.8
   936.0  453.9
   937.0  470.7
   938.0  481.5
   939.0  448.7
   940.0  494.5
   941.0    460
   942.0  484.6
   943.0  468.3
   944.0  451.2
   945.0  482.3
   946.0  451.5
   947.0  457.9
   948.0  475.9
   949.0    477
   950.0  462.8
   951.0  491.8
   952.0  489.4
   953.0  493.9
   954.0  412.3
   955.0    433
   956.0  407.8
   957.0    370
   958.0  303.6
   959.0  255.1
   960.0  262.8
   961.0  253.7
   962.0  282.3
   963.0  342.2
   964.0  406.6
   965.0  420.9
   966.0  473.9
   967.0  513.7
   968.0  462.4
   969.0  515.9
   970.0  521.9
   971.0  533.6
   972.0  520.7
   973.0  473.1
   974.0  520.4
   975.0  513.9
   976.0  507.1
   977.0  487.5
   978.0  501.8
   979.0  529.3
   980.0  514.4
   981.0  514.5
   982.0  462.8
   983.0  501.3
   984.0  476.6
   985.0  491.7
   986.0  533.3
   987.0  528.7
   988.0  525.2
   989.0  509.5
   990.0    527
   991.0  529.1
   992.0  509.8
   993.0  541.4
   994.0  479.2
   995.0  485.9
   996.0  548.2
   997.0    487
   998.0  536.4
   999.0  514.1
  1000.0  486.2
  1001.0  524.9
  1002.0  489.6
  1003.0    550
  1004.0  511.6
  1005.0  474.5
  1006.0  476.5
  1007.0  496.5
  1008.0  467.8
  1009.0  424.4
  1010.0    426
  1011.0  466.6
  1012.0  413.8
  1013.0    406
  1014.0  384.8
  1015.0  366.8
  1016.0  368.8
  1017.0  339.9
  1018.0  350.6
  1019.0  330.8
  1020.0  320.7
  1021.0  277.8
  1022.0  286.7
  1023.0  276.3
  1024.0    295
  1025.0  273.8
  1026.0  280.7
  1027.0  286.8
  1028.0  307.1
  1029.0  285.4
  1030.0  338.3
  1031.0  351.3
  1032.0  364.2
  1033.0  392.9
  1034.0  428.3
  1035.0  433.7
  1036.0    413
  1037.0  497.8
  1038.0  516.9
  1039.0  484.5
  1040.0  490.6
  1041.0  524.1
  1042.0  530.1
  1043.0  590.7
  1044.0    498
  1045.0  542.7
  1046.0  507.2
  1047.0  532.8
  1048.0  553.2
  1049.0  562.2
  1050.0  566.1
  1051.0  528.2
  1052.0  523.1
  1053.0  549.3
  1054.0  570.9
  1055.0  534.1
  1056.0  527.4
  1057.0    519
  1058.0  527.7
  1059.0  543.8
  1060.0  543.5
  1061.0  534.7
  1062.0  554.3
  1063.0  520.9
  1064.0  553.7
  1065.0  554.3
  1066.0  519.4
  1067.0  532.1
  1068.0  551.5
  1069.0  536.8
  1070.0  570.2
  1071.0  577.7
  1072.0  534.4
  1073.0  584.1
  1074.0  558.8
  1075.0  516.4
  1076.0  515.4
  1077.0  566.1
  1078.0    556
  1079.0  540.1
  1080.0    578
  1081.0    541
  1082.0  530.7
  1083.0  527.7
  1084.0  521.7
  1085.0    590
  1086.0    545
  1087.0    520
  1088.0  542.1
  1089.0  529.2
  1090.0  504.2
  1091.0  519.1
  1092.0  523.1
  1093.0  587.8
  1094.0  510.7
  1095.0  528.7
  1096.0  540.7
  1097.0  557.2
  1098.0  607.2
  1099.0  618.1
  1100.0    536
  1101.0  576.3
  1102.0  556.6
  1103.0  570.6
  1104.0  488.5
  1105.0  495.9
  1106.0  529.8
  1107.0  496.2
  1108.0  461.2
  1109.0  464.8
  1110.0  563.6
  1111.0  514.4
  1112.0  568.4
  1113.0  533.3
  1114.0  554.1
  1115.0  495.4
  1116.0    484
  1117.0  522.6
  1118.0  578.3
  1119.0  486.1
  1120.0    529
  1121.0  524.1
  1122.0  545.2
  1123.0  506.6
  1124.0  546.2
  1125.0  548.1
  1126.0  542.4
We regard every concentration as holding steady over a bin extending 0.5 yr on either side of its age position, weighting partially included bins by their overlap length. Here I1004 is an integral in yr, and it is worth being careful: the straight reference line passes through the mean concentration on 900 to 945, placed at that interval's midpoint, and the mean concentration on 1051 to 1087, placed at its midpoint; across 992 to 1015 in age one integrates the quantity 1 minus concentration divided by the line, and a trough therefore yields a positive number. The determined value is 1.27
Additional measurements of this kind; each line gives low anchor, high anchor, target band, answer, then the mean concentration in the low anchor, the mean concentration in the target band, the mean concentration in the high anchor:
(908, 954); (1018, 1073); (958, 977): 1.5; 466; 430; 468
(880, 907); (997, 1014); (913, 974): 1.7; 446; 447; 477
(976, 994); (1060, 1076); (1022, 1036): 5.2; 510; 333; 546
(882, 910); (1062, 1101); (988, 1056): 8.4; 448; 451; 546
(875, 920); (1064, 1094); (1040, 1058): -0.3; 450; 537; 544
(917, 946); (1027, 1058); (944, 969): 2.8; 463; 415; 480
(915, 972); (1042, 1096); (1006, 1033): 7.8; 444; 356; 541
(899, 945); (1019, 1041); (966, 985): -4.1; 463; 503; 365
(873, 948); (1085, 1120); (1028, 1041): 2.3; 455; 416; 533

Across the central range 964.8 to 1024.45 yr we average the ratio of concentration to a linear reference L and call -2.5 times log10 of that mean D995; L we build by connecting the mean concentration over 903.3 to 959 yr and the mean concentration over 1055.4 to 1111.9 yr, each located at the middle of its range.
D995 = 0.06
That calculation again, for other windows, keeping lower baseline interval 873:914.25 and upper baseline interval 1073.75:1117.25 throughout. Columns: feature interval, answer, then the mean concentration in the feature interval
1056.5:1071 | -0.039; 541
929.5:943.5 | -0.011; 472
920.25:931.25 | 0.011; 458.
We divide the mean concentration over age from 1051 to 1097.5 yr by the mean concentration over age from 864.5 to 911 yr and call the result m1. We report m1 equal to 1.23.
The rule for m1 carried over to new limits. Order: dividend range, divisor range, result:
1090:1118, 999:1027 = 1.34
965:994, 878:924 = 1.12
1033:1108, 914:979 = 1.18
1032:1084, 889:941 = 1.15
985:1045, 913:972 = 0.98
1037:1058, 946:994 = 1.15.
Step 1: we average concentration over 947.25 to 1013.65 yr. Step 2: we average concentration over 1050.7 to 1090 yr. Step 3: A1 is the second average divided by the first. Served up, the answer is 1.2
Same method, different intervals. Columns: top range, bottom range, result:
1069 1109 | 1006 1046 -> 1.35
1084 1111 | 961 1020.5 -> 1.14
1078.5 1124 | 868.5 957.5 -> 1.18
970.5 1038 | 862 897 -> 1.03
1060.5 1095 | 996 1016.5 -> 1.16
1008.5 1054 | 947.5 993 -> 0.91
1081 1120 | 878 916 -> 1.18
